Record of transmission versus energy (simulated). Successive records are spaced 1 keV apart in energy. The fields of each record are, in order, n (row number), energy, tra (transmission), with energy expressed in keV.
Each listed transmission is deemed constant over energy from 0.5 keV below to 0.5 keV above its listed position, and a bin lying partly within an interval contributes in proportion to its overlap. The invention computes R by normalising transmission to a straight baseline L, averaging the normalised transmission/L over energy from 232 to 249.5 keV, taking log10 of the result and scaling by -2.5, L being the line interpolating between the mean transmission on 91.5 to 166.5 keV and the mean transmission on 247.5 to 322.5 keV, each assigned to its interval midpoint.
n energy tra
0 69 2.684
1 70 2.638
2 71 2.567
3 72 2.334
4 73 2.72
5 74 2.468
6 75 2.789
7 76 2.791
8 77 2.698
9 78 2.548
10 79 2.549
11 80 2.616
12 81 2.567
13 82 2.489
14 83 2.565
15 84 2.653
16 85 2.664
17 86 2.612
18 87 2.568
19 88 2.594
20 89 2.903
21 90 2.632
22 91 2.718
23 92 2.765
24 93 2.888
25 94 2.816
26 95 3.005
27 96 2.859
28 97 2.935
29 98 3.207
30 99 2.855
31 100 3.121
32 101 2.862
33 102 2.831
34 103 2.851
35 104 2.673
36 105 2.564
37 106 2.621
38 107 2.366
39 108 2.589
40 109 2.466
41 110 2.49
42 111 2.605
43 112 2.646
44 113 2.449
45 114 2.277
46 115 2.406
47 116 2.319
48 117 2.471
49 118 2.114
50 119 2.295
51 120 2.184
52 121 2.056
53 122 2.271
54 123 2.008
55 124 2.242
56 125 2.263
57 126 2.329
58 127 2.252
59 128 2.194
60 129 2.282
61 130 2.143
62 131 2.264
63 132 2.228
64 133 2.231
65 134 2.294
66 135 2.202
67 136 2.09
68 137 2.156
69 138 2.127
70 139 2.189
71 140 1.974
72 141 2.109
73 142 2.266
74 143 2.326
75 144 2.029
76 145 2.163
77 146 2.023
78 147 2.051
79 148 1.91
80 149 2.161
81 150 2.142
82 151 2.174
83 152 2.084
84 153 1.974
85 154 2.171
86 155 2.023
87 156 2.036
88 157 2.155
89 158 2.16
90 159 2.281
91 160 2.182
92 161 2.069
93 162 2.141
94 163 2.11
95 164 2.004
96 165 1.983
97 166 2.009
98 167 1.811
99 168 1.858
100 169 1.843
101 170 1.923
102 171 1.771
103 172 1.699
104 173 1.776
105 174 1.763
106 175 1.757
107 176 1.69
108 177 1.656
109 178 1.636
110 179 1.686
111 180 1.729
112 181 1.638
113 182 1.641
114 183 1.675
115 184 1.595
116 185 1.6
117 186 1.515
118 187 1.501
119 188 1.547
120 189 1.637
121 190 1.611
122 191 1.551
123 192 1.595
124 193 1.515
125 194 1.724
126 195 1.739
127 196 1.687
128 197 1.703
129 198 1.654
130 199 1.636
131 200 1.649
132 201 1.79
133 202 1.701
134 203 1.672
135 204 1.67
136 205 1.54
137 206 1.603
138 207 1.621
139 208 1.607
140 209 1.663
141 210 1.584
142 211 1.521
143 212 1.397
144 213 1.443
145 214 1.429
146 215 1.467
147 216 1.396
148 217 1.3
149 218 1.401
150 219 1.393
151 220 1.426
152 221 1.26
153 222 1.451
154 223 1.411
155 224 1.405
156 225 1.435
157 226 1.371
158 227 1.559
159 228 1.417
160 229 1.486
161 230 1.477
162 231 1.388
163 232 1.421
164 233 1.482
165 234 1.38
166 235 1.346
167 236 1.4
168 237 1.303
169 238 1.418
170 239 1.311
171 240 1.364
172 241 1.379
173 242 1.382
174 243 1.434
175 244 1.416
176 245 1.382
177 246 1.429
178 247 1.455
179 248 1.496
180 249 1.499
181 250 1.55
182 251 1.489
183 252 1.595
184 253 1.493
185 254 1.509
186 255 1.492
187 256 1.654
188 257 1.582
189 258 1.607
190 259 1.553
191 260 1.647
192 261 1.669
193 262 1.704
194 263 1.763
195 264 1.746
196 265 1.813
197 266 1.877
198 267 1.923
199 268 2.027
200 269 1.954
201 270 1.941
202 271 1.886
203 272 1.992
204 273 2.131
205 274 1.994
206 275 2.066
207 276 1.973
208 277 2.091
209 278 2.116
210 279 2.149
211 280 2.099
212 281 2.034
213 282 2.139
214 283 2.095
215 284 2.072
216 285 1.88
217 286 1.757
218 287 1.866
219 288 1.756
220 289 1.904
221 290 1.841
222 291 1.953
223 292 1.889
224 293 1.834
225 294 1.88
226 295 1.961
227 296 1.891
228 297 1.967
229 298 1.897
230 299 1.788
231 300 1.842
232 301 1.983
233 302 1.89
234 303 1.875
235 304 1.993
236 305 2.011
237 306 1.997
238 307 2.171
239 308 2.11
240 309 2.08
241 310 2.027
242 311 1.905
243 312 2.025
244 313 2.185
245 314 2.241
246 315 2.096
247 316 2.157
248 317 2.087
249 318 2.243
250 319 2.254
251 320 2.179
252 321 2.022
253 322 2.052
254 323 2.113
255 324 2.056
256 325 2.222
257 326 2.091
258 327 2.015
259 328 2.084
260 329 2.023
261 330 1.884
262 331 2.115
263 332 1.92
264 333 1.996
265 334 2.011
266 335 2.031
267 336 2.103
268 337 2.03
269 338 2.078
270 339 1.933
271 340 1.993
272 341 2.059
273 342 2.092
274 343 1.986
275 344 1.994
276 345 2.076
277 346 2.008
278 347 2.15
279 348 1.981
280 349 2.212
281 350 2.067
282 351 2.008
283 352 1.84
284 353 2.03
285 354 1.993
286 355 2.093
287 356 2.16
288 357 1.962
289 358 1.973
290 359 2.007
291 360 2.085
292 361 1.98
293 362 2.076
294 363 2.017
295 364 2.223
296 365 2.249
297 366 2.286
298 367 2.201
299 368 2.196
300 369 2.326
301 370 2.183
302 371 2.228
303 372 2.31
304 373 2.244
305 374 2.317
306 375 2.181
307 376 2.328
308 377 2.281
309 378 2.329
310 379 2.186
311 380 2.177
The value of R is 0.40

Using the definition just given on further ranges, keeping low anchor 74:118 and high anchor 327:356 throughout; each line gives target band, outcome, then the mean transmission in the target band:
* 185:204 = 0.42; 1.63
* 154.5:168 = 0.20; 2.07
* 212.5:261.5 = 0.50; 1.45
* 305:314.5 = 0.02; 2.08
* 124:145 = 0.17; 2.2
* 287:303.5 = 0.14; 1.88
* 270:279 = 0.09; 2.03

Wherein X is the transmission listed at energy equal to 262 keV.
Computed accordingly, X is 1.704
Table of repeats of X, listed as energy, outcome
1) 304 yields 1.993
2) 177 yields 1.656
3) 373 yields 2.244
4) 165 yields 1.983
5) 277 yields 2.091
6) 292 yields 1.889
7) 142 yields 2.266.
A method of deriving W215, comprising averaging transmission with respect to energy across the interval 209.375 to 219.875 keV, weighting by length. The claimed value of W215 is 1.44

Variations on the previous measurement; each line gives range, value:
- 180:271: 1.55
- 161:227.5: 1.64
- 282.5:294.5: 1.89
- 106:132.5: 2.32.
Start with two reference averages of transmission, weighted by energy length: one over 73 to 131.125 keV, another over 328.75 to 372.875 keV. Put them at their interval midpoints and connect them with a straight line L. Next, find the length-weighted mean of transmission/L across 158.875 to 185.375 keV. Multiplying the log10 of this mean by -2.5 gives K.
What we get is 0.31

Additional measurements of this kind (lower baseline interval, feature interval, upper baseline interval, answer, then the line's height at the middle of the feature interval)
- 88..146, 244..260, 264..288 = 0.33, 2.05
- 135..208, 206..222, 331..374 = 0.29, 1.91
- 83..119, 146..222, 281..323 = 0.34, 2.39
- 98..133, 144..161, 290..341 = 0.13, 2.36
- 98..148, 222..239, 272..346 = 0.46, 2.16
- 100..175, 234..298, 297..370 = 0.21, 2.11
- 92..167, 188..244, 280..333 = 0.40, 2.17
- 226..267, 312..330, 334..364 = -0.12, 1.89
